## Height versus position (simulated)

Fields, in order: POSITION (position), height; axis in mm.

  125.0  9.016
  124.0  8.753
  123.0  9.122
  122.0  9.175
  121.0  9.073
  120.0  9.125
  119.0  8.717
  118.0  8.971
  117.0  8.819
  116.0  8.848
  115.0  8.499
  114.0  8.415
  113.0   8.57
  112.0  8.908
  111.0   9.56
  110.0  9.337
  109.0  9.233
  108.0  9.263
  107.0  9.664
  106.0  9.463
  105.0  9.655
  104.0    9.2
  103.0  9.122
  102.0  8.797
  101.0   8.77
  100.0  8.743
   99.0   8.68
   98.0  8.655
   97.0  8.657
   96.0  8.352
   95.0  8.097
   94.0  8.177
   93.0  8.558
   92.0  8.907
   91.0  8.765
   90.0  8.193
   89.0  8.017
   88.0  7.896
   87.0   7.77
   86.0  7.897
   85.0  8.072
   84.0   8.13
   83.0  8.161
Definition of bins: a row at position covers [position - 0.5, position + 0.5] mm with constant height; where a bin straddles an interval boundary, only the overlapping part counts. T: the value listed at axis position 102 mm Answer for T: 8.797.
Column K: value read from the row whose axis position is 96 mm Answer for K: 8.352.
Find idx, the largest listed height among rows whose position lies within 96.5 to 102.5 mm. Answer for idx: 8.797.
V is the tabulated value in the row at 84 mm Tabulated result 8.13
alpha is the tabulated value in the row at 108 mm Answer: 9.263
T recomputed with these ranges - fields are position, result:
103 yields 9.122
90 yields 8.193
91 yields 8.765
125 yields 9.016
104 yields 9.2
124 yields 8.753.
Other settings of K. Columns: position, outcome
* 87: 7.77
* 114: 8.415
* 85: 8.072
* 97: 8.657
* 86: 7.897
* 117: 8.819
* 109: 9.233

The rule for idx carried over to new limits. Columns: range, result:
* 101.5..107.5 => 9.664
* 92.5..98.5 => 8.657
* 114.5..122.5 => 9.175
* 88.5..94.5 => 8.907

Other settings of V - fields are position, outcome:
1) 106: 9.463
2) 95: 8.097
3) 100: 8.743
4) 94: 8.177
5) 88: 7.896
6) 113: 8.57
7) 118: 8.971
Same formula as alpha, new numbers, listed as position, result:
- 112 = 8.908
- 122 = 9.175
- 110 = 9.337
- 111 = 9.56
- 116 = 8.848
